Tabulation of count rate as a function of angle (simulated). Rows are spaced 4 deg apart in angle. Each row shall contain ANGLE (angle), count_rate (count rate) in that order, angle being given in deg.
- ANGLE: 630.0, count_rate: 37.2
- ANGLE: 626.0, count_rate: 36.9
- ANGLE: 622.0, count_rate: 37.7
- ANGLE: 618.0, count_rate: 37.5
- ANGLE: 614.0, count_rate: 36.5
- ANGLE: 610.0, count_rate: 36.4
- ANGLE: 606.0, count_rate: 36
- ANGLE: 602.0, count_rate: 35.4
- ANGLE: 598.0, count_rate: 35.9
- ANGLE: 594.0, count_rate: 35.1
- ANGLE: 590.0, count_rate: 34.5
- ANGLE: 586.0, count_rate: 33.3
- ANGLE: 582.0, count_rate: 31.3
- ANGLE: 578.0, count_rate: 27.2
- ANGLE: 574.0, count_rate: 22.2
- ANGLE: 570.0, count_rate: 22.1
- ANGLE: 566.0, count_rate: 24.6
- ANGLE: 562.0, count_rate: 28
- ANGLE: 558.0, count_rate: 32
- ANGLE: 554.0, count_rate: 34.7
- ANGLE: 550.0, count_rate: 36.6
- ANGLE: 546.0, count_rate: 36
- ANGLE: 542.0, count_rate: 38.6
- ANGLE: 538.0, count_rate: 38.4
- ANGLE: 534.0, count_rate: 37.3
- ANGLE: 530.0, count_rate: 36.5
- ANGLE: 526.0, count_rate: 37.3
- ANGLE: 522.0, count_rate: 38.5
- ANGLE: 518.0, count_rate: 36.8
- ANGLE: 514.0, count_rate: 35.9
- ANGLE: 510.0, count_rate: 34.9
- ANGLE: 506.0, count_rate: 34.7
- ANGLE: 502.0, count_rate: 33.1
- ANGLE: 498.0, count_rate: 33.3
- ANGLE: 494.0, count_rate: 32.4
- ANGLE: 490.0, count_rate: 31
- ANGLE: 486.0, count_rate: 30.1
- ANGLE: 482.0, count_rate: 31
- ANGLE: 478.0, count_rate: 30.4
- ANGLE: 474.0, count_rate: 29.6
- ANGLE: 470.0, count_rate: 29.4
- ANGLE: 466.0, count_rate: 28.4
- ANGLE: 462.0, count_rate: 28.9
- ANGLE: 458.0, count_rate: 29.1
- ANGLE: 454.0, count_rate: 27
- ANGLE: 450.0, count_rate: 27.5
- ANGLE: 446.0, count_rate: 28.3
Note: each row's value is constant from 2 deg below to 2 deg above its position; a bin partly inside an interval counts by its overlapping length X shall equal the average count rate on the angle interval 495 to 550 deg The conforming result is 36.2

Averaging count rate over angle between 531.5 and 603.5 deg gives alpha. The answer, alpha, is 32.4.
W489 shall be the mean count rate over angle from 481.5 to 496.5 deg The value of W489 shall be 31.2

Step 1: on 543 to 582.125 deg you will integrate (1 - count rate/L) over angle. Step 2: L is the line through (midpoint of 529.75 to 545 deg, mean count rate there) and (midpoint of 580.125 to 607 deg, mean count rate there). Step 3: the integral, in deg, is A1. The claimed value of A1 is 7.2 deg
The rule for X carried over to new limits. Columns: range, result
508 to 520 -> 35.9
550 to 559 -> 34.2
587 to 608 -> 35.3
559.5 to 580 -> 25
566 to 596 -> 29.1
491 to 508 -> 33.2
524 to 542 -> 37.5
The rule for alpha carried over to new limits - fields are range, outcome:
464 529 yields 33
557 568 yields 27.9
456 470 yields 28.9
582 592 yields 33.4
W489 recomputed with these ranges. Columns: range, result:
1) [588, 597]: 34.9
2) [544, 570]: 31.2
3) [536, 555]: 37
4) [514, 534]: 37.1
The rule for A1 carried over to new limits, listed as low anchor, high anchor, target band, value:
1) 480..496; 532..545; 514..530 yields -0.7 deg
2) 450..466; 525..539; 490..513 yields 0.0 deg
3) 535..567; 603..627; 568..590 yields 4.6 deg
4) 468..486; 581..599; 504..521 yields -2.4 deg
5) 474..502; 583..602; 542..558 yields -1.1 deg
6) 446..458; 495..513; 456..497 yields 0.8 deg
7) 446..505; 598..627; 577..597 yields 1.5 deg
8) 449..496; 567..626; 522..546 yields -4.8 deg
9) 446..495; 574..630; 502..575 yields -4.1 deg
